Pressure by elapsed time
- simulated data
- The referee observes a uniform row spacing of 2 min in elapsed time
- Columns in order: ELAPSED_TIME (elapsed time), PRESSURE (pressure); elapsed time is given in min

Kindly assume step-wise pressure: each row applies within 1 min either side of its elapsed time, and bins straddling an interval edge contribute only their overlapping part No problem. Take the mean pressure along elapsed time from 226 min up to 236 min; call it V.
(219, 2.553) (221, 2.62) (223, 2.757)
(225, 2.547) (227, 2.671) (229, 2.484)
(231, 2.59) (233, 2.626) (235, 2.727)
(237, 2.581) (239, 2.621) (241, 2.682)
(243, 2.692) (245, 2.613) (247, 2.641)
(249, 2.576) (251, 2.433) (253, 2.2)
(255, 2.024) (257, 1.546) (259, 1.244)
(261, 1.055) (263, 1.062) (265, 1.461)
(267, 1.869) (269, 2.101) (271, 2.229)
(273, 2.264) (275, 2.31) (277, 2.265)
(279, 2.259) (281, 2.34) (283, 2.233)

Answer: 2.62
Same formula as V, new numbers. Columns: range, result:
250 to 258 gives 2.05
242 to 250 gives 2.63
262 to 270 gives 1.62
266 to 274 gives 2.12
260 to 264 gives 1.06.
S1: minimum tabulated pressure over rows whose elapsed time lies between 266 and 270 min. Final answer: 1.869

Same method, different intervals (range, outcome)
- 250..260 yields 1.244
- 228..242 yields 2.484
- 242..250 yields 2.576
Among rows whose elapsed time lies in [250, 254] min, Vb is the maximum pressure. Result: 2.433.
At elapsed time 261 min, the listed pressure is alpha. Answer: 1.055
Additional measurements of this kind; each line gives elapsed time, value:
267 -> 1.869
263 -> 1.062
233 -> 2.626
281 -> 2.34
